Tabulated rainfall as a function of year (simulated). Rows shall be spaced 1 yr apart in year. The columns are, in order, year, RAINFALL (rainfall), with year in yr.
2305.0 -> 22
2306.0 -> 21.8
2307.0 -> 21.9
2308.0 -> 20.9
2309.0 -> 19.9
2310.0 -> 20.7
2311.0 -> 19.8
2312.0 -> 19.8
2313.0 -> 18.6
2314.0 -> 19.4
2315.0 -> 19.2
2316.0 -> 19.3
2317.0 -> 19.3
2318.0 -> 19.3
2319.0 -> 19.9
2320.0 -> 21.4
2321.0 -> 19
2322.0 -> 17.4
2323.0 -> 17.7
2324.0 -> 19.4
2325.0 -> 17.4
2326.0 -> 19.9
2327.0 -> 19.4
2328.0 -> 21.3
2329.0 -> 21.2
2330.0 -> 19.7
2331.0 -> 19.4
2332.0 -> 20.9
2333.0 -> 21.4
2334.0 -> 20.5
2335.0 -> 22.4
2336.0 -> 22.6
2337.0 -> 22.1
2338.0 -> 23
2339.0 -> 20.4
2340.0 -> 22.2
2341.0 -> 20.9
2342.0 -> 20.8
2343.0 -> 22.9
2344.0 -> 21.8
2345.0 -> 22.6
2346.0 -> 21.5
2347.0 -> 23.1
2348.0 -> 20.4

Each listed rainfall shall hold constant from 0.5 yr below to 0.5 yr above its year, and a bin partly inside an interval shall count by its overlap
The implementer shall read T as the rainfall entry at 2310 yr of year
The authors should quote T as 20.7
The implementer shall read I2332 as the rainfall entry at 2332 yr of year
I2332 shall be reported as 20.9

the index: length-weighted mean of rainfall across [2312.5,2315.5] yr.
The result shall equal 19.1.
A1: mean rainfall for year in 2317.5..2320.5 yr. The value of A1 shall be 20.2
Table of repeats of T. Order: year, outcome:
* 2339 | 20.4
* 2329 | 21.2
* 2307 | 21.9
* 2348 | 20.4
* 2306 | 21.8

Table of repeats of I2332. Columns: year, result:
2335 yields 22.4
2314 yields 19.4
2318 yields 19.3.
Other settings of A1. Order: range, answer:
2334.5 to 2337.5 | 22.4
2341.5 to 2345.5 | 22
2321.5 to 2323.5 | 17.5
